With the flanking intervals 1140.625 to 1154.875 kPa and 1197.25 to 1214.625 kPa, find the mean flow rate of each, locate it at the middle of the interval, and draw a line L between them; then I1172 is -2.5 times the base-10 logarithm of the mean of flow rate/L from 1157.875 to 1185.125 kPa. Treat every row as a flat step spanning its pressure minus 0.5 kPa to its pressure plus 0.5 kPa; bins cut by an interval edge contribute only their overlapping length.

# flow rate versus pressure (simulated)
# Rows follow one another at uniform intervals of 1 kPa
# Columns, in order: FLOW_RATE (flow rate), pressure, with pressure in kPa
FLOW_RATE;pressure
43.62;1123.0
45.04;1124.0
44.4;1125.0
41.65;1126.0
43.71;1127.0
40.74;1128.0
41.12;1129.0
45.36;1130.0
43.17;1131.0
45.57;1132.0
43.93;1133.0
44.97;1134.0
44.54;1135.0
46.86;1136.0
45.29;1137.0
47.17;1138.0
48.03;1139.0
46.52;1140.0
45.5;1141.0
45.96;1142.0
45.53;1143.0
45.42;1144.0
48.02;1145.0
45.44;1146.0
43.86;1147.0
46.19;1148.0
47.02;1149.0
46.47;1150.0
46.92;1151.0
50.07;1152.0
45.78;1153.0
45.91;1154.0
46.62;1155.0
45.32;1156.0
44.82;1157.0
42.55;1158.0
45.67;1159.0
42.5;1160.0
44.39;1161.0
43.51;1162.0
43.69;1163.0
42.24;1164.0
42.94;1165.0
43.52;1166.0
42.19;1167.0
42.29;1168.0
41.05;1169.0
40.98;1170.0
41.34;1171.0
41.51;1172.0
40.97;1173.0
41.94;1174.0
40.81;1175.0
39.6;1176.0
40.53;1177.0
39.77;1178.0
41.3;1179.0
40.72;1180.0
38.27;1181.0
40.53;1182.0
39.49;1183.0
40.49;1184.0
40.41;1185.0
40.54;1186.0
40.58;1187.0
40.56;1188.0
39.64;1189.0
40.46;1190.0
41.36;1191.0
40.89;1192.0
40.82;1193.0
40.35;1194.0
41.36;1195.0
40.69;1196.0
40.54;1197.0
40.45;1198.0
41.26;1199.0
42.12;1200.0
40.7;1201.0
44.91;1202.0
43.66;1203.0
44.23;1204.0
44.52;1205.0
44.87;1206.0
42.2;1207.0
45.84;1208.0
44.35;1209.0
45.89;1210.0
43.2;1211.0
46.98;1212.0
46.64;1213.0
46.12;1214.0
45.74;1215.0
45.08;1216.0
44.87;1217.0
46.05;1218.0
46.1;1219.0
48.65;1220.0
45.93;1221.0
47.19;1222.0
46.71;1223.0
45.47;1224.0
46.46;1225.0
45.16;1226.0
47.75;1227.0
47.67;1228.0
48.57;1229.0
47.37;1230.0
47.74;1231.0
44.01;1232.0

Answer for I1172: 0.093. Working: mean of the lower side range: 46.3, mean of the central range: 41.6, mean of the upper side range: 44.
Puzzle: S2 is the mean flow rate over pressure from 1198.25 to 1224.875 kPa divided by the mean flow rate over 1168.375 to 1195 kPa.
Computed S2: 1.1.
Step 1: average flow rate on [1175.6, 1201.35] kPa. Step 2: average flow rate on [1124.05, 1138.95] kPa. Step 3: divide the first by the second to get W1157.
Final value 0.9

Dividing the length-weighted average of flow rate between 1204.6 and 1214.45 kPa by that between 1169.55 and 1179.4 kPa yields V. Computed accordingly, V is 1.1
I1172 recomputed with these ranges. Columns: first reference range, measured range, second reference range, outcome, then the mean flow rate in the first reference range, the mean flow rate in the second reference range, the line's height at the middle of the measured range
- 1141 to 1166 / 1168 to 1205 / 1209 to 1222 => 0.11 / 45.3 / 45.9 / 45.6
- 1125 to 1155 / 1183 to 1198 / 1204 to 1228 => 0.13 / 45.4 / 45.7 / 45.6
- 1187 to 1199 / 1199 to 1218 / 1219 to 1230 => -0.02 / 40.7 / 46.9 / 43.8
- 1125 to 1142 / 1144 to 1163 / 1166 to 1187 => -0.07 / 44.7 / 40.8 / 42.9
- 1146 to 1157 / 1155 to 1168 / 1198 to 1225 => 0.06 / 46.3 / 44.9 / 46.1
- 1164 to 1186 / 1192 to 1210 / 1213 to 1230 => 0.04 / 41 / 46.5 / 44.1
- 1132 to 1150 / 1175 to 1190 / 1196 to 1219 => 0.12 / 45.9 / 44.1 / 44.8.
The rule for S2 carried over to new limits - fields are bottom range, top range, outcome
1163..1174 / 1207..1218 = 1.08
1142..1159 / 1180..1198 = 0.88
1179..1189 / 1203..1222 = 1.13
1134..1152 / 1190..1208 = 0.91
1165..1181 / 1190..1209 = 1.03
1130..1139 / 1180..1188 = 0.88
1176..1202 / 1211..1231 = 1.14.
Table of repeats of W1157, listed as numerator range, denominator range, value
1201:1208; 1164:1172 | 1.05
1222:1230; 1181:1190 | 1.17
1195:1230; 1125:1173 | 1.01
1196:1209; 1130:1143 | 0.94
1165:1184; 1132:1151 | 0.89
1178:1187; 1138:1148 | 0.87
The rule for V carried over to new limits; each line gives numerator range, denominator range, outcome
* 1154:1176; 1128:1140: 0.95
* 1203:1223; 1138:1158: 0.98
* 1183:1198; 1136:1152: 0.88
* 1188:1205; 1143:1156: 0.90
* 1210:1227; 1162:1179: 1.11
